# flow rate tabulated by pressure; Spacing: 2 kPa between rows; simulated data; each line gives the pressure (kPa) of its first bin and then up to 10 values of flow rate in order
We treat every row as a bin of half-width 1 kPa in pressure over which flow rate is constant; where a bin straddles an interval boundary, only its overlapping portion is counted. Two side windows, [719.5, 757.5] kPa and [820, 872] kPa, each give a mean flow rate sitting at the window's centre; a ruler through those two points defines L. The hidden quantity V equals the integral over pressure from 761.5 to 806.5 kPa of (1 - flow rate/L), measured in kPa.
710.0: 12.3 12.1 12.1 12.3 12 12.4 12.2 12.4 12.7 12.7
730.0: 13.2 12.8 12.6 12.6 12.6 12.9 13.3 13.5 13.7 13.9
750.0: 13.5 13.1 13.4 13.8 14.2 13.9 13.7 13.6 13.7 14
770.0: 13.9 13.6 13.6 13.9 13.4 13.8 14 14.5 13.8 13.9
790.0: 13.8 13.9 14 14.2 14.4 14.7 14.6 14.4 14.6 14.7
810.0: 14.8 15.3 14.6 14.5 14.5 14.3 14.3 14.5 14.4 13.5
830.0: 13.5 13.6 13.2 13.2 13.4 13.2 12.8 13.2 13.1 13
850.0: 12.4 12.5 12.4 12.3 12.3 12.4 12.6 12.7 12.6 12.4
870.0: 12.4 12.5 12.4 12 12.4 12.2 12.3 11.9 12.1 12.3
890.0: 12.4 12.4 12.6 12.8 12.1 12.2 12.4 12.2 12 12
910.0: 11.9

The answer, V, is -3.29 kPa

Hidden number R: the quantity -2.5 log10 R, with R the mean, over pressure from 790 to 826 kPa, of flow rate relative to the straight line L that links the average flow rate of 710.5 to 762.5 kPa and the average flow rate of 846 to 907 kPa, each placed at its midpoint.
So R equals -0.14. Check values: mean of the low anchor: 13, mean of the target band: 14.5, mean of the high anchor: 12.4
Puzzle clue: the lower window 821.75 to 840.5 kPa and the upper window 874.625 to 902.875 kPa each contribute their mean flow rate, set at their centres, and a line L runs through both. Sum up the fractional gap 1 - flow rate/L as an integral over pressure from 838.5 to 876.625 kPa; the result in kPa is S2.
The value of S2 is 1.3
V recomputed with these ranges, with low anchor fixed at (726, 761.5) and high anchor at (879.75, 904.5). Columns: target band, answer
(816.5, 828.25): -1.4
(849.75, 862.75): 0.1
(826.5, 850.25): -1.1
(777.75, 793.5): -1.1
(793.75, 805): -1.3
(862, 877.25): 0.0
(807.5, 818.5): -1.7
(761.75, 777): -0.8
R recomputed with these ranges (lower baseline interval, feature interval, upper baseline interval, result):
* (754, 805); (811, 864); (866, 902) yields -0.03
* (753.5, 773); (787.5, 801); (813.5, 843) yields -0.03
